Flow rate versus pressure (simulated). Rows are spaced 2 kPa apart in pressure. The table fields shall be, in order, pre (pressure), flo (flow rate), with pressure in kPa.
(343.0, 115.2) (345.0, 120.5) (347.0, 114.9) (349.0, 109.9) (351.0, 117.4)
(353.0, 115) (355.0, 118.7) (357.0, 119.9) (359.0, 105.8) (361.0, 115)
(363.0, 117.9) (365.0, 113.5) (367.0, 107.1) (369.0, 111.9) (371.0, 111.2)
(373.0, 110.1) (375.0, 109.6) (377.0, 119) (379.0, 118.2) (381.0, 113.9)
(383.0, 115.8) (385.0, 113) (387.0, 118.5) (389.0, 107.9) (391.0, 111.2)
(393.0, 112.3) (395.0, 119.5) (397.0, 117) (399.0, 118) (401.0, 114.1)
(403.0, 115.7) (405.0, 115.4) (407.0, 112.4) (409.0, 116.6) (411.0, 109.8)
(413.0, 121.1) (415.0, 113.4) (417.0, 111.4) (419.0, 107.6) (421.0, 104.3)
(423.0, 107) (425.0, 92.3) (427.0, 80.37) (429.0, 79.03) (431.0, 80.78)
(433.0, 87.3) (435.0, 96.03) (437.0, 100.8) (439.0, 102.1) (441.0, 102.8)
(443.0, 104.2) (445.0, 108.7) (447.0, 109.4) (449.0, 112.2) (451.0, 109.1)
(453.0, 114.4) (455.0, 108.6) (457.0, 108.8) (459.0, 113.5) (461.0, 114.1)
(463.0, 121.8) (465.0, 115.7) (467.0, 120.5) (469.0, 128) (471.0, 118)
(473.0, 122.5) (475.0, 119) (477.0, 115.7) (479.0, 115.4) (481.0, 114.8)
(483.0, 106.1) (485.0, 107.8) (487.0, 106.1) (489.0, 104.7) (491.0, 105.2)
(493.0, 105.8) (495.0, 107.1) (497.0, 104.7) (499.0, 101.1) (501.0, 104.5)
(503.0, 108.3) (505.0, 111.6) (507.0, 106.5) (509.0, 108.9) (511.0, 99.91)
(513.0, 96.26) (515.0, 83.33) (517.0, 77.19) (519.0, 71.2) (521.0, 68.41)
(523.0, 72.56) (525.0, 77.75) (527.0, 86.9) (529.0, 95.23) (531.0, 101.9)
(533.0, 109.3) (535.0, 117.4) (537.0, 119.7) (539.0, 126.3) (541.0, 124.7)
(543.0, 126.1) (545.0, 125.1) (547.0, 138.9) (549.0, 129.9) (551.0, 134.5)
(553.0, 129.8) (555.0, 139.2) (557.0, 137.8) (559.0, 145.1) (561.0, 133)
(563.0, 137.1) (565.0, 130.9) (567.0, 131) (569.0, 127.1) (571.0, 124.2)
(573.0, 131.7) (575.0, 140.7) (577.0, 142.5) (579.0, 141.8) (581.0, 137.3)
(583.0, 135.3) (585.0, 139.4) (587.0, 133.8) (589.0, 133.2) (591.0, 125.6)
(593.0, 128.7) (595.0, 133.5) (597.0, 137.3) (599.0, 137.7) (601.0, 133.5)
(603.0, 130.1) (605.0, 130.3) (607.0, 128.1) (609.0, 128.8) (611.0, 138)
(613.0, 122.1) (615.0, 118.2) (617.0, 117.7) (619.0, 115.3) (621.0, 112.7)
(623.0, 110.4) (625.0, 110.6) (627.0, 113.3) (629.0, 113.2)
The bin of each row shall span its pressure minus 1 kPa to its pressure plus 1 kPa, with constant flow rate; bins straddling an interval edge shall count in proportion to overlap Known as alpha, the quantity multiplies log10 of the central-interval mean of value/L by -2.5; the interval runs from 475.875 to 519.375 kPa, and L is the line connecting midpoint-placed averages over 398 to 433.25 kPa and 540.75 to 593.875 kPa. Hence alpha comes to 0.17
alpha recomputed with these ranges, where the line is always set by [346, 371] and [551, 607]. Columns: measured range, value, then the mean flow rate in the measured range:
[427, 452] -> 0.226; 98.6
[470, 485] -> 0.085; 115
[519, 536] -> 0.395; 90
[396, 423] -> 0.048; 113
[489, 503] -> 0.203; 105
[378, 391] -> 0.018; 114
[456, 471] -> 0.054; 118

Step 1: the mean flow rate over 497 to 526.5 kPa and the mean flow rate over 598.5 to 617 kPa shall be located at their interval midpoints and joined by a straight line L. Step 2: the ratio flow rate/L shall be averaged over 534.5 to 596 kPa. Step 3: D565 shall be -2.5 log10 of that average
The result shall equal -0.18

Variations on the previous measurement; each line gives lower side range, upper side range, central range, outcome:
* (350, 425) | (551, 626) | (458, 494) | 0.06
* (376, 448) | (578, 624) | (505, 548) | 0.19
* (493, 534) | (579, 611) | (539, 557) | -0.18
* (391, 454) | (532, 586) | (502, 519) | 0.25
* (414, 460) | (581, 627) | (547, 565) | -0.13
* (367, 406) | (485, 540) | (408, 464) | 0.03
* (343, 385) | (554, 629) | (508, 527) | 0.43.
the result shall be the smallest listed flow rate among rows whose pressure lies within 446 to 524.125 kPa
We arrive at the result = 68.41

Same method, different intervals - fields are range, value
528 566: 95.23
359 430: 79.03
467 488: 106.1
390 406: 111.2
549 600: 124.2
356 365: 105.8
